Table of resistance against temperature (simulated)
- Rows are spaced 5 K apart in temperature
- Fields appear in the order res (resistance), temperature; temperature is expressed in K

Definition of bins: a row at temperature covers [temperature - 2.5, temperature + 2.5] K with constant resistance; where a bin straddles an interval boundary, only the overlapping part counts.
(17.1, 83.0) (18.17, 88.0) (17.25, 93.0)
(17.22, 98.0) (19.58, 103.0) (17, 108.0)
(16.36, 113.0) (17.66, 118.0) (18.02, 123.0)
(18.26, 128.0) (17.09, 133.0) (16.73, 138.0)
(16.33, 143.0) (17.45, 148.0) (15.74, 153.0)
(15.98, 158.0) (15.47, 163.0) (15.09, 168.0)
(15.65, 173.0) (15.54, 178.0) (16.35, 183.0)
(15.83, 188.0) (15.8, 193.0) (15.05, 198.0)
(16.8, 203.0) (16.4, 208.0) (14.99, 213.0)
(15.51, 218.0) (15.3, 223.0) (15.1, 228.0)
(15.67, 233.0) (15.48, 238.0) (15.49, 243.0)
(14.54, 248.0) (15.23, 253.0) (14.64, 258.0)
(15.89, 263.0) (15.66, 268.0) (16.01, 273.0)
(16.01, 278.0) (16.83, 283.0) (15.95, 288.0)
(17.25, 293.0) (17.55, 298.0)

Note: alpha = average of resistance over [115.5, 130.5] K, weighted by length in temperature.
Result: 18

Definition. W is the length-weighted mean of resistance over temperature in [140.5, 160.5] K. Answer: 16.4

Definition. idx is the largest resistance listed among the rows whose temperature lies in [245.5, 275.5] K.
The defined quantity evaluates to 16.01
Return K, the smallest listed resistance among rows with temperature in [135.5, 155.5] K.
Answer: 15.74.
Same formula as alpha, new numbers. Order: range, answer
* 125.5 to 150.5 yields 17.2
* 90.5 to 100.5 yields 17.2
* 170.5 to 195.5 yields 15.8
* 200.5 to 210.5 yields 16.6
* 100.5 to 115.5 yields 17.6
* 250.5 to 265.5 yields 15.3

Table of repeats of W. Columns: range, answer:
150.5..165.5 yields 15.7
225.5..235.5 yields 15.4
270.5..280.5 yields 16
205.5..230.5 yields 15.5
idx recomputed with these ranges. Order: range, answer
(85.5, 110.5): 19.58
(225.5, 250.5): 15.67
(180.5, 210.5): 16.8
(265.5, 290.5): 16.83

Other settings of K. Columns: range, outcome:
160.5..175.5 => 15.09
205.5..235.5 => 14.99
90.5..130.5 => 16.36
